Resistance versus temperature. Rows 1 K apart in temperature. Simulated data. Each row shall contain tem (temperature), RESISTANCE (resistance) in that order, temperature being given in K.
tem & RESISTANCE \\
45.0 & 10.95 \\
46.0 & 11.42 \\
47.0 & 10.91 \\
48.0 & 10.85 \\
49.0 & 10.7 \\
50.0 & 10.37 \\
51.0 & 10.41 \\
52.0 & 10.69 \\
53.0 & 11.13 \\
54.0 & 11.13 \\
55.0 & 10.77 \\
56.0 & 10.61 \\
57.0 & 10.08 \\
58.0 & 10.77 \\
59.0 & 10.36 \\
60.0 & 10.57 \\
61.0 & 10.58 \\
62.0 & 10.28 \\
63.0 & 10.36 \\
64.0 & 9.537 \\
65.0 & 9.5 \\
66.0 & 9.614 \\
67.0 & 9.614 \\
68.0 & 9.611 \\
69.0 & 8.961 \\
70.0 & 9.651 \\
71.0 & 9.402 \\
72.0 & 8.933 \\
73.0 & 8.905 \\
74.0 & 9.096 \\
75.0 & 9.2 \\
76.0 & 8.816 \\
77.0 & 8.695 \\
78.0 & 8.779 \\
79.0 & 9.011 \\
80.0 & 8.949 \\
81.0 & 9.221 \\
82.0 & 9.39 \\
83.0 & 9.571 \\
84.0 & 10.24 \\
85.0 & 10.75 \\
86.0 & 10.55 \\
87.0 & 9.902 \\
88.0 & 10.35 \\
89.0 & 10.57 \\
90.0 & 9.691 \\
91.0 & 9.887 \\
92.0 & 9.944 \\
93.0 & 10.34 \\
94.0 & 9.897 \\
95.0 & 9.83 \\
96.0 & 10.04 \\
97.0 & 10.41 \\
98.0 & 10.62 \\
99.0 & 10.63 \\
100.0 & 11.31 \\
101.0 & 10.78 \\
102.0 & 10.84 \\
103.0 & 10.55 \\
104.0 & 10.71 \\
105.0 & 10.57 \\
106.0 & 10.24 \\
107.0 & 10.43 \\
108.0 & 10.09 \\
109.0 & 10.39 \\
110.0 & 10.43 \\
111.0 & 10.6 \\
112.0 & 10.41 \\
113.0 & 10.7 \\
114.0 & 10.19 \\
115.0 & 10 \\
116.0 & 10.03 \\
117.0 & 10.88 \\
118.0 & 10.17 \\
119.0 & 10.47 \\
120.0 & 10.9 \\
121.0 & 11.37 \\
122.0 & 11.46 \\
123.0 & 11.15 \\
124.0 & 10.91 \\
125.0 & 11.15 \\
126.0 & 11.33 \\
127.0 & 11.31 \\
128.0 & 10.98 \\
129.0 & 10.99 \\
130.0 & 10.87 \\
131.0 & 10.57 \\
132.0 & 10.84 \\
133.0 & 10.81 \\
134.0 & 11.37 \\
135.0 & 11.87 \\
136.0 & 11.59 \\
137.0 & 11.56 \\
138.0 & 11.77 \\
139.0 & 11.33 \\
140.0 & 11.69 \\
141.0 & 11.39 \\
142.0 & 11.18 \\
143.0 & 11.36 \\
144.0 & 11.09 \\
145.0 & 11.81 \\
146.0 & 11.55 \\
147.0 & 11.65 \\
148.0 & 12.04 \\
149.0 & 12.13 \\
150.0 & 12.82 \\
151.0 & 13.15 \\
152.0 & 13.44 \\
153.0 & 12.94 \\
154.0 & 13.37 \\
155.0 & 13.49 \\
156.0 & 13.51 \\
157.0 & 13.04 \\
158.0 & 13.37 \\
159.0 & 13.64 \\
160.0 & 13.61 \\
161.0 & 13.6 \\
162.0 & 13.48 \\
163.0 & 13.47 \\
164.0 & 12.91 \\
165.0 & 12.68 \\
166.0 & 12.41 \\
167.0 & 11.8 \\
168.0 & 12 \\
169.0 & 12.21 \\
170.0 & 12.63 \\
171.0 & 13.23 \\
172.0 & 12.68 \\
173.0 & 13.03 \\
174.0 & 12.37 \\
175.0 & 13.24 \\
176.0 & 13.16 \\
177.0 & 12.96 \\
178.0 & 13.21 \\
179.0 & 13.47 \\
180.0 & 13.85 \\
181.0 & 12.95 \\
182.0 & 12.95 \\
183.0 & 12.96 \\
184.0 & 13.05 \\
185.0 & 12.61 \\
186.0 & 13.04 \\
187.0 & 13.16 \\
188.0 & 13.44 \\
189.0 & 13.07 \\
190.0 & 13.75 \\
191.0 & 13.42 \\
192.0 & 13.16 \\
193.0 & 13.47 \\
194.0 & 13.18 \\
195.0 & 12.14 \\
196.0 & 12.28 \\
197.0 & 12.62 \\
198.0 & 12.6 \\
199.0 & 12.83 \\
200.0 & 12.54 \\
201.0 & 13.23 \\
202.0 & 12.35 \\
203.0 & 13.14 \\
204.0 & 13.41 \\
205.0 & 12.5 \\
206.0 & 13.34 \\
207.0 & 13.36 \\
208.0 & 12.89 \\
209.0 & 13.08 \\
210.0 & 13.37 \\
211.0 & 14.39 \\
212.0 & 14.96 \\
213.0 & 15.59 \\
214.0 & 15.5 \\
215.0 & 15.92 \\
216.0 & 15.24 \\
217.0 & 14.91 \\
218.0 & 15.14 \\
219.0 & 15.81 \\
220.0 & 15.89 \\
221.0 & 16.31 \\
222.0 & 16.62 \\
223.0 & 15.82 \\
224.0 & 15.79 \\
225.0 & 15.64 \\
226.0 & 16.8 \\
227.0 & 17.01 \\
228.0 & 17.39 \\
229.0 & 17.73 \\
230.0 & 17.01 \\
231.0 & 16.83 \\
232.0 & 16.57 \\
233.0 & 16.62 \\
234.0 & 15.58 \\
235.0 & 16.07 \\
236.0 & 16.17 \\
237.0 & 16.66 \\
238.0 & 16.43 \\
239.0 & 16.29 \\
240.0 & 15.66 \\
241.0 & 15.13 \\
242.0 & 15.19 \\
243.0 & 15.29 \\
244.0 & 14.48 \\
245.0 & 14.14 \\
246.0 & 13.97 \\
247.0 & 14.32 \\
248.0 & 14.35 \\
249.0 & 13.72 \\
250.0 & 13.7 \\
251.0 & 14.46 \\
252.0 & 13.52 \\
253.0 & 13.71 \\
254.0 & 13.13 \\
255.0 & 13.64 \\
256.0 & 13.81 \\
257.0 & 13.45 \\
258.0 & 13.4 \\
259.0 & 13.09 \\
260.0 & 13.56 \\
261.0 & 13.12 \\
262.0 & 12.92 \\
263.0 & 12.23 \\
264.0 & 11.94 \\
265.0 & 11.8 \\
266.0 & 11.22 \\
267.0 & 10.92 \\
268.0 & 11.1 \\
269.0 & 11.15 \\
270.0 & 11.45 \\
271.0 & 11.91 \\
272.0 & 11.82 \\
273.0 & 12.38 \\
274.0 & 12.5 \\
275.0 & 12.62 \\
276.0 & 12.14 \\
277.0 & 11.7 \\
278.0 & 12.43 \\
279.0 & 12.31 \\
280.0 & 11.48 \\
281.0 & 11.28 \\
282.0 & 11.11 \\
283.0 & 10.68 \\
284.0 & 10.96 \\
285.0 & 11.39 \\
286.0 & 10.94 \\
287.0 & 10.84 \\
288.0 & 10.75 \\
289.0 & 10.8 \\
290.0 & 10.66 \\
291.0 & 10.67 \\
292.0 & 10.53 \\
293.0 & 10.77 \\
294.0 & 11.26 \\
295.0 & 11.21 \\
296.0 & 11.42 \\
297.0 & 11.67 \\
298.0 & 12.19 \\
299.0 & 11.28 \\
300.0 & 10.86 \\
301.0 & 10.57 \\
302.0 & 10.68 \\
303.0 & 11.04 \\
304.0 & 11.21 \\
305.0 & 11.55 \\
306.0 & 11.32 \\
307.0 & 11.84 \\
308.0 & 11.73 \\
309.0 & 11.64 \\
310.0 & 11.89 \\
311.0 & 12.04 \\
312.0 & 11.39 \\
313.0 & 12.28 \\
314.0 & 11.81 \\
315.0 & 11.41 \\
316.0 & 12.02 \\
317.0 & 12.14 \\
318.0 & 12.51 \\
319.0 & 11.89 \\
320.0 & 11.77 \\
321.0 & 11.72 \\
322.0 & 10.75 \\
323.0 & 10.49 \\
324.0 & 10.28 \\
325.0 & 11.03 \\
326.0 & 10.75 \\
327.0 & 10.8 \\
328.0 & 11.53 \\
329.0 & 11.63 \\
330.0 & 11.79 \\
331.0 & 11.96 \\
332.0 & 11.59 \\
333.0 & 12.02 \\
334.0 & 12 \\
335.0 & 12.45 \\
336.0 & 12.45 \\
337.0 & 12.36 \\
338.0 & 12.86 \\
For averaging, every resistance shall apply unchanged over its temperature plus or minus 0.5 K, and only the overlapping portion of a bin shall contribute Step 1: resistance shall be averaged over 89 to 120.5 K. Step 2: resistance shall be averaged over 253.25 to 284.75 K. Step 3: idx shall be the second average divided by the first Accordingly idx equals 1.2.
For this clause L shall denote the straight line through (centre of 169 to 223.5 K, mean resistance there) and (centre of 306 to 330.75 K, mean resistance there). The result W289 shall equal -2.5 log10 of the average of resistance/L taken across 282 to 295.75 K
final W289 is 0.11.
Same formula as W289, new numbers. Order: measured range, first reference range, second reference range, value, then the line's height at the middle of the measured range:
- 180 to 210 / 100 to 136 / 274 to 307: -0.182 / 11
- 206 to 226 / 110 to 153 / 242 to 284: -0.227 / 12.2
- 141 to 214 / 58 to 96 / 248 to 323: -0.202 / 10.8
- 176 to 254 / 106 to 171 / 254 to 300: -0.222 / 11.7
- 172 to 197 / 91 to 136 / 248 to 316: -0.168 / 11.2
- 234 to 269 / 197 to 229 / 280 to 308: -0.072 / 13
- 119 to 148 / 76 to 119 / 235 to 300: -0.059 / 10.7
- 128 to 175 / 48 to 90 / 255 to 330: -0.164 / 10.5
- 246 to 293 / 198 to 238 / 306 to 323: 0.096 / 13.3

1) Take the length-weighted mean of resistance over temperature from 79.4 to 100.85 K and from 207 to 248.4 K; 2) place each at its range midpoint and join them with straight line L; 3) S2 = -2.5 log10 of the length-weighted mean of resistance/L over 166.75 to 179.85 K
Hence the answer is 0.05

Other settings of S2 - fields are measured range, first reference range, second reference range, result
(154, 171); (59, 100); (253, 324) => -0.228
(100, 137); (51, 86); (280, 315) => -0.070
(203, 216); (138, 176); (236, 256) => -0.019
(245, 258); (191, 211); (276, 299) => -0.156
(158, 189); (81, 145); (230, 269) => -0.067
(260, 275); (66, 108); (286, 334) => -0.084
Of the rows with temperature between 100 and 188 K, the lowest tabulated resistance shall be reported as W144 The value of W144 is 10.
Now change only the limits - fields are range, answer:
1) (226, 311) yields 10.53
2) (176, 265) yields 11.8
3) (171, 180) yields 12.37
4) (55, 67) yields 9.5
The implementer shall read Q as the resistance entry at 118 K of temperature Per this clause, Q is 10.17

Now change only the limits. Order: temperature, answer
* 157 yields 13.04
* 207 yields 13.36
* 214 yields 15.5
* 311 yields 12.04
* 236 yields 16.17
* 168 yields 12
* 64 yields 9.537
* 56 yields 10.61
